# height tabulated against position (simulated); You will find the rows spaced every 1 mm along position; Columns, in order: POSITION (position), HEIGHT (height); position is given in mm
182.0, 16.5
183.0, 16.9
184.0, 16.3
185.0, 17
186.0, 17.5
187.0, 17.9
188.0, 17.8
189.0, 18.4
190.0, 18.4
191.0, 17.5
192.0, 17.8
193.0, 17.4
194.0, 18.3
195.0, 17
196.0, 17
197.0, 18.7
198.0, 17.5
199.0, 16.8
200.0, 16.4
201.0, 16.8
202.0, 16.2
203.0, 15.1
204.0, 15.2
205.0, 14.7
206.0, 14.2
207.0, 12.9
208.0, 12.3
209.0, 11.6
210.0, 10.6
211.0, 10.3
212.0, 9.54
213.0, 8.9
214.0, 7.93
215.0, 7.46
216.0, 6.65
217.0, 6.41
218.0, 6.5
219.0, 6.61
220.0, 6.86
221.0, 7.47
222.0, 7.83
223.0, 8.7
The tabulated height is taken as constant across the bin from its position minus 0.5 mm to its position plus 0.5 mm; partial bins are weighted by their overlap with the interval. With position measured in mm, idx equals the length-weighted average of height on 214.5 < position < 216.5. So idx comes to 7.05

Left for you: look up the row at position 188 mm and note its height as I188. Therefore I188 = 17.8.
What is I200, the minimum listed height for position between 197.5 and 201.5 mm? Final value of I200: 16.4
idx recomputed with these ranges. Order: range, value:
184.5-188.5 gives 17.6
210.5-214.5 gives 9.17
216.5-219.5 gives 6.51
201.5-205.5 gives 15.3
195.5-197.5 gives 17.9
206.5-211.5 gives 11.5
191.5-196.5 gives 17.5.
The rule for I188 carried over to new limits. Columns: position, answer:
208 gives 12.3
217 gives 6.41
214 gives 7.93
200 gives 16.4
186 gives 17.5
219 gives 6.61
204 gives 15.2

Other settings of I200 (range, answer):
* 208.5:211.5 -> 10.3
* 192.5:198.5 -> 17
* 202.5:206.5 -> 14.2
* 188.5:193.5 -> 17.4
